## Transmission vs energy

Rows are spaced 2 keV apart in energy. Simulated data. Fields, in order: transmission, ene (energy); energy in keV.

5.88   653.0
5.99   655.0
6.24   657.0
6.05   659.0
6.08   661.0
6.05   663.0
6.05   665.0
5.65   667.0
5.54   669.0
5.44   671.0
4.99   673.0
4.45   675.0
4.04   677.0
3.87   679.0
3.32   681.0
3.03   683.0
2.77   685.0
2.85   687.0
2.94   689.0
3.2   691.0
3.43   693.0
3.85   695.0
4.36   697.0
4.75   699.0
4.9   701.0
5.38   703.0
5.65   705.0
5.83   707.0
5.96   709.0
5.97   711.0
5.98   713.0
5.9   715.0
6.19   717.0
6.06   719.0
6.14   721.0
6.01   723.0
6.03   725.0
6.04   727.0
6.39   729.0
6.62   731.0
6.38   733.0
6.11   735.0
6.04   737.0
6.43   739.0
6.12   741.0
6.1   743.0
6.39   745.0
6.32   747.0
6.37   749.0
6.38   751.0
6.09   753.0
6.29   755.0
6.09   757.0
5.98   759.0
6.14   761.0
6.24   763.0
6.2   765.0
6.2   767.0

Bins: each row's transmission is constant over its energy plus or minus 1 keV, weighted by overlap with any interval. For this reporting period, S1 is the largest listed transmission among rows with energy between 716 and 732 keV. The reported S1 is 6.62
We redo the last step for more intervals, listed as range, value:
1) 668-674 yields 5.54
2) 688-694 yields 3.43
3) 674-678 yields 4.45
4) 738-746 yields 6.43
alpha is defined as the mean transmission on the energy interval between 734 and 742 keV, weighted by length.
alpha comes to 6.17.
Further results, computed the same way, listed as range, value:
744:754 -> 6.31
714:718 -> 6.04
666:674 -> 5.41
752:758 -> 6.16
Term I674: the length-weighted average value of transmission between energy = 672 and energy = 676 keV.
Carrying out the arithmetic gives 4.72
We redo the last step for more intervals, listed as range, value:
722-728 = 6.03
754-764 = 6.15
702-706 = 5.52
